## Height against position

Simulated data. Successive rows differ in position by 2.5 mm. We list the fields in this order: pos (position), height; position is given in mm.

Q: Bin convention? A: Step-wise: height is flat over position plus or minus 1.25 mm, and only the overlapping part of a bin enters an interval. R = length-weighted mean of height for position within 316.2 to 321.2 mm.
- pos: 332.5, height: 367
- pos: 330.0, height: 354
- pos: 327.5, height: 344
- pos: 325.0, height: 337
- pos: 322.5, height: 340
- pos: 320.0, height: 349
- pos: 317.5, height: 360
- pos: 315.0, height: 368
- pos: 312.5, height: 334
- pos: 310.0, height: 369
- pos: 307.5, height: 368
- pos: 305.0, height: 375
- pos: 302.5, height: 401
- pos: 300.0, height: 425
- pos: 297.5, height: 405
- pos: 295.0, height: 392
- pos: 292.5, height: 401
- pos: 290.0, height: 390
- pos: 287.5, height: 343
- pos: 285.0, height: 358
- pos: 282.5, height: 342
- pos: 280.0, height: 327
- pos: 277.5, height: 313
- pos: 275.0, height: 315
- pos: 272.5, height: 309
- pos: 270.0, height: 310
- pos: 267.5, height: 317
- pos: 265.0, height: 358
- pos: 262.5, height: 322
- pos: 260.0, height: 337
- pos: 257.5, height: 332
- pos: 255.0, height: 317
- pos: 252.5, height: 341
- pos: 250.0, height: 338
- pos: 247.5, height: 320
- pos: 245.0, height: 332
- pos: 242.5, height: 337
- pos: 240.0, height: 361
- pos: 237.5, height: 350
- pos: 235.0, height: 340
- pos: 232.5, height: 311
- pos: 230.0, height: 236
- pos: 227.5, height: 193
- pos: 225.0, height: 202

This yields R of 355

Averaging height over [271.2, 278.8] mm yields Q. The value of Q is 312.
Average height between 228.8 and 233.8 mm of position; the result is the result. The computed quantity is 275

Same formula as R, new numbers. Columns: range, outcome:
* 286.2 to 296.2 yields 381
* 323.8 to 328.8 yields 341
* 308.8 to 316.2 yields 357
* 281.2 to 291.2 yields 358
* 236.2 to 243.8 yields 349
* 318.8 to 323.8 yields 344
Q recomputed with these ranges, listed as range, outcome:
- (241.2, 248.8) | 330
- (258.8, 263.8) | 330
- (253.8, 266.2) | 333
